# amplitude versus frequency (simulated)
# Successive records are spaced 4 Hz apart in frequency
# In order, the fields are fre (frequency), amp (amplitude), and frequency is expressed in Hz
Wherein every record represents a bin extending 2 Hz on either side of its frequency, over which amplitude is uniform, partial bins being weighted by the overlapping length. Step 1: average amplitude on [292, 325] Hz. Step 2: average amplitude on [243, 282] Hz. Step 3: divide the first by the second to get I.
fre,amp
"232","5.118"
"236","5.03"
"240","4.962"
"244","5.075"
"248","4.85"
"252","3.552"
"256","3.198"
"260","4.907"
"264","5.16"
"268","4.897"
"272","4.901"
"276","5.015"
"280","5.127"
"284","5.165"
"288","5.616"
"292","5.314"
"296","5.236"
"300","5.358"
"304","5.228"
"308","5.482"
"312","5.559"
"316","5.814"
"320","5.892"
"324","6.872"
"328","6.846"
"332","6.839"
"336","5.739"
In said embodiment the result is 1.21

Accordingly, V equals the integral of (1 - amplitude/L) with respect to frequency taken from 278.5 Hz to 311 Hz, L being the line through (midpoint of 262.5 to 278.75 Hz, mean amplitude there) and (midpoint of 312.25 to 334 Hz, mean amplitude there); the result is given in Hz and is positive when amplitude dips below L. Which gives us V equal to 1.7 Hz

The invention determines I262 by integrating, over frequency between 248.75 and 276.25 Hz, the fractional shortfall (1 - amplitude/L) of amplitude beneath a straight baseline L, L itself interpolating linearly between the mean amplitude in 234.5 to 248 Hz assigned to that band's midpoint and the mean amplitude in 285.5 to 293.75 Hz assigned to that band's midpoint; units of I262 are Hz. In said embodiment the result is 3.7 Hz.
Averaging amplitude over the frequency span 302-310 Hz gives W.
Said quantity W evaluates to 5.36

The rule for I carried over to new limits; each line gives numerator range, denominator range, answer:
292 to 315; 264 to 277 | 1.08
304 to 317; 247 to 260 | 1.40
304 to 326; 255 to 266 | 1.29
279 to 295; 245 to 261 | 1.28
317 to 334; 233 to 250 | 1.32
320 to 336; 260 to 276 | 1.32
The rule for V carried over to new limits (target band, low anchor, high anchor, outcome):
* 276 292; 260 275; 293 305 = -0.4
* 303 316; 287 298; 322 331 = 1.3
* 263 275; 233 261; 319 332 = 0.3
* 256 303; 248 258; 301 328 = -4.9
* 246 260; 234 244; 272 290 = 2.9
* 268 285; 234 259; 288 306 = -0.2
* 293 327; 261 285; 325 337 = 1.8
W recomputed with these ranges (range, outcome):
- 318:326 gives 6.38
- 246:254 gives 4.2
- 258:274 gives 4.97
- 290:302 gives 5.3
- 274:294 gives 5.25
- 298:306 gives 5.29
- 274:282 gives 5.07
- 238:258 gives 4.33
